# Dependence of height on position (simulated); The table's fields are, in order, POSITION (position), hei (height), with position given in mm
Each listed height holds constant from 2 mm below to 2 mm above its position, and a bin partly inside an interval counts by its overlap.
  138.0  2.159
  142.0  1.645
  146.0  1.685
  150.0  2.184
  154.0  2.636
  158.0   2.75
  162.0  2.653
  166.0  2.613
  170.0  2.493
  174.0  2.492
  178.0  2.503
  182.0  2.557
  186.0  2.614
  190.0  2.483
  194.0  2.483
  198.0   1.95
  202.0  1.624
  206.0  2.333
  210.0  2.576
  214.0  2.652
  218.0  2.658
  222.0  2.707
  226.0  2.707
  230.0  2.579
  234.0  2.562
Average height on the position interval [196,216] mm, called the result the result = 2.23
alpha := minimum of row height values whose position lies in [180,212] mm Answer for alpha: 1.624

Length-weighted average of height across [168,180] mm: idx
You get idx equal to 2.5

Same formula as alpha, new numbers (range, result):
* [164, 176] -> 2.492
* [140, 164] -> 1.645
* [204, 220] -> 2.333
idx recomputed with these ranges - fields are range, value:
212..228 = 2.68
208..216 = 2.61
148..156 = 2.41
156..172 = 2.63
